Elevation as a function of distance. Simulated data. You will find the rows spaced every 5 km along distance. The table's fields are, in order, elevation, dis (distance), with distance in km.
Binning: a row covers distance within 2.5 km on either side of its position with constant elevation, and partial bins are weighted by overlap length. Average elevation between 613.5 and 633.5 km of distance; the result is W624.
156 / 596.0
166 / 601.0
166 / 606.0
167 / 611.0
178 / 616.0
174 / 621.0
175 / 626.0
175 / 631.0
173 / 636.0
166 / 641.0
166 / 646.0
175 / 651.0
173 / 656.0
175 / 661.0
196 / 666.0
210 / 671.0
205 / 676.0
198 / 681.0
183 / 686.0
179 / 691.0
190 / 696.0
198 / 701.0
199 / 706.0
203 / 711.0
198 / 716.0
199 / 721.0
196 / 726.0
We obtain 176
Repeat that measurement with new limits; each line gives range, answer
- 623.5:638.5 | 174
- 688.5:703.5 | 189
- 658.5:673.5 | 194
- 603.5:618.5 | 170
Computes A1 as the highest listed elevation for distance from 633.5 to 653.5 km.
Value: 175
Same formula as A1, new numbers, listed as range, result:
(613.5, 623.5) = 178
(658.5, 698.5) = 210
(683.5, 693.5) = 183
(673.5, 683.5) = 205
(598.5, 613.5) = 167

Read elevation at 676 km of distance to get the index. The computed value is 205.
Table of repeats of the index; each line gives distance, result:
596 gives 156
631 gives 175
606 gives 166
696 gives 190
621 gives 174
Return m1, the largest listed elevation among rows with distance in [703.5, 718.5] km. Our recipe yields 203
